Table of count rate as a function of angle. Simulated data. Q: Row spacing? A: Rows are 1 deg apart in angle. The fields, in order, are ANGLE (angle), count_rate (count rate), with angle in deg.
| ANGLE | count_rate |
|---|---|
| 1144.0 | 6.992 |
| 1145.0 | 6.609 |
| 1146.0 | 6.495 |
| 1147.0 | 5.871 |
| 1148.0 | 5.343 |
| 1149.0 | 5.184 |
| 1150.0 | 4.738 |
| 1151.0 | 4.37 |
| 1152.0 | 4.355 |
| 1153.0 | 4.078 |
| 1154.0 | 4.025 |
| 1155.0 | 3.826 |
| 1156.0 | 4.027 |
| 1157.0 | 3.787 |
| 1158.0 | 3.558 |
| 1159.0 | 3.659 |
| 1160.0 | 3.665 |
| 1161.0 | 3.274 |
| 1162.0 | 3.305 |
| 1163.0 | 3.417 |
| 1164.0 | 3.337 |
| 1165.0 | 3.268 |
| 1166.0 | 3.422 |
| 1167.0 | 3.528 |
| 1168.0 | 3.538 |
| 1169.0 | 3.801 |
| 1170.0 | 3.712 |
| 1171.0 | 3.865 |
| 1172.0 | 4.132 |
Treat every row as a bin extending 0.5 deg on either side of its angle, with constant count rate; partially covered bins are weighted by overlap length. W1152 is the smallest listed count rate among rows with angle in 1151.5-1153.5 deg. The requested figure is 4.078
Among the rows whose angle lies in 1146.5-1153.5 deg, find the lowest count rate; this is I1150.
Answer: 4.078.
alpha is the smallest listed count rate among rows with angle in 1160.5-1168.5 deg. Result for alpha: 3.268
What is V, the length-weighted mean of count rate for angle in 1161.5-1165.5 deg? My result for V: 3.33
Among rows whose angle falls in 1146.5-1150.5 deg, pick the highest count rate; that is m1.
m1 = 5.871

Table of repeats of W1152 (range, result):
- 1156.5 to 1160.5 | 3.558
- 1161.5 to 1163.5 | 3.305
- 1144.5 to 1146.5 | 6.495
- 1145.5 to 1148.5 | 5.343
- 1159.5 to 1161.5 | 3.274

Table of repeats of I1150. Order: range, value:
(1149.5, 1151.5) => 4.37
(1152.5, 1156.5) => 3.826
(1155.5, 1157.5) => 3.787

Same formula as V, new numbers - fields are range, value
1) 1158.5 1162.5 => 3.48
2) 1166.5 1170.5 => 3.64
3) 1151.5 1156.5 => 4.06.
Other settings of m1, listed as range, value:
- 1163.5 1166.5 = 3.422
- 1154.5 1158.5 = 4.027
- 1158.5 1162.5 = 3.665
